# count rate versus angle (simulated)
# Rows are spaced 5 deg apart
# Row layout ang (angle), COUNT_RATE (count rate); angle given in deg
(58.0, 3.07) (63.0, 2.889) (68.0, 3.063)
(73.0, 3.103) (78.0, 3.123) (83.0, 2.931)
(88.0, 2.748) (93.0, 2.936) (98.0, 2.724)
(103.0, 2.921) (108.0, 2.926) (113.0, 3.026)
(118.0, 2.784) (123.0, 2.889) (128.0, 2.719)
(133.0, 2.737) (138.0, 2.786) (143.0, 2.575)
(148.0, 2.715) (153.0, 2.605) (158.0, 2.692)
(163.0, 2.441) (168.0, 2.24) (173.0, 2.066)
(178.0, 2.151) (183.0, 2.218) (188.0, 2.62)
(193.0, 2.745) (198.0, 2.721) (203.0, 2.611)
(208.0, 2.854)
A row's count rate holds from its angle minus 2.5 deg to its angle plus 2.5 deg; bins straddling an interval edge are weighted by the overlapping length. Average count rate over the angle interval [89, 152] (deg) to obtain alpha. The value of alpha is 2.81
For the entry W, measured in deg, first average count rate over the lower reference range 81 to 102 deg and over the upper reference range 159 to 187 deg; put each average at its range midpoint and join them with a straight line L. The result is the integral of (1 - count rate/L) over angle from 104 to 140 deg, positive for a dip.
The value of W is -3.0 deg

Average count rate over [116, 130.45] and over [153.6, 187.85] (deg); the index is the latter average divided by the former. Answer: 0.84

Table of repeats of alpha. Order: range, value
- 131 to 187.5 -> 2.48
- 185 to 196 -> 2.66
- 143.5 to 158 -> 2.65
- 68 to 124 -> 2.93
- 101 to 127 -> 2.9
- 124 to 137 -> 2.75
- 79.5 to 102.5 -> 2.85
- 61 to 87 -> 3.01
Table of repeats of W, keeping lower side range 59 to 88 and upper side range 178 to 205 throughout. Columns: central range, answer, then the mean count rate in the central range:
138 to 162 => 0.5 deg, 2.65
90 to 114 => -0.1 deg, 2.9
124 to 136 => 0.1 deg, 2.75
